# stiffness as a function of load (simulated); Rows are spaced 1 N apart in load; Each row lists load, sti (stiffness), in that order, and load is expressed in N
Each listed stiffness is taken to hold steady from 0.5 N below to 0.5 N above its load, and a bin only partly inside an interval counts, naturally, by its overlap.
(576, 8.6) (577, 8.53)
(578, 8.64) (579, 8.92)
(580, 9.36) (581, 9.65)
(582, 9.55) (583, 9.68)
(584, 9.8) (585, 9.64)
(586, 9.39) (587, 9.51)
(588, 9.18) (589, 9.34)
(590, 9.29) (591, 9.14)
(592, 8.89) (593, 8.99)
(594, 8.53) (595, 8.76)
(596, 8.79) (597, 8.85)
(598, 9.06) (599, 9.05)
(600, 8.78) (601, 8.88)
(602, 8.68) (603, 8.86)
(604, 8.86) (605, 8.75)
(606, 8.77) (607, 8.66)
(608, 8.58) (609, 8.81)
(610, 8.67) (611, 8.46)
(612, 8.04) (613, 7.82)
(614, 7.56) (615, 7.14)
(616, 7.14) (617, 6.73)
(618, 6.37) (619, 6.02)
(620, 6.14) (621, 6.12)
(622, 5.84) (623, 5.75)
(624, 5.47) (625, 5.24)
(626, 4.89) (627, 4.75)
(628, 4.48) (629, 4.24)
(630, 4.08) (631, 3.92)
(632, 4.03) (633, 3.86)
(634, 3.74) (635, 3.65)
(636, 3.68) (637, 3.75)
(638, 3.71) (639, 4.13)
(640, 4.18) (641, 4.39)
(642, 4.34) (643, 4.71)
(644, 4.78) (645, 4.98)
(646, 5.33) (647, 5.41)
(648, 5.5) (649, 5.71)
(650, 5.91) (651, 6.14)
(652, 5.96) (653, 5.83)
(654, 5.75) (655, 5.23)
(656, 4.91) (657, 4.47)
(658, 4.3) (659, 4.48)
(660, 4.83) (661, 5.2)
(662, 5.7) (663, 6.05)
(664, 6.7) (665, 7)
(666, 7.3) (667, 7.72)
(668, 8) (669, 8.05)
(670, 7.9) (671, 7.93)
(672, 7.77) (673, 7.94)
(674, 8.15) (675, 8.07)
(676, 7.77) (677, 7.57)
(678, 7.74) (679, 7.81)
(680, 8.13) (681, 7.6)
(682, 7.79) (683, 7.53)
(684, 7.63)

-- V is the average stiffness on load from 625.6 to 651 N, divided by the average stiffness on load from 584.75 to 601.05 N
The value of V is 0.50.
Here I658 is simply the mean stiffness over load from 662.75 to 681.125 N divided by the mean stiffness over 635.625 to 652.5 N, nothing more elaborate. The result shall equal 1.57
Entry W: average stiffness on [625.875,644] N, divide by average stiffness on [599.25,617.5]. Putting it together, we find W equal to 0.50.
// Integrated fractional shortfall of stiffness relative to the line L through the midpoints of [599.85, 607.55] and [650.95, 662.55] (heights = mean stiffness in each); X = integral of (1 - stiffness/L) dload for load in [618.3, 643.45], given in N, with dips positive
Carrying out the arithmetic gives 8.5 N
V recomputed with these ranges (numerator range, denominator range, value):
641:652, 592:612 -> 0.60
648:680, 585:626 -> 0.82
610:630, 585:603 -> 0.69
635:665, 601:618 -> 0.62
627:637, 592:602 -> 0.45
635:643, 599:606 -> 0.46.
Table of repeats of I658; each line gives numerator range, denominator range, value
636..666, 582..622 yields 0.61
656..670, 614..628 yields 1.03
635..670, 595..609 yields 0.62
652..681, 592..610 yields 0.76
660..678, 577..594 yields 0.79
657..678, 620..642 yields 1.53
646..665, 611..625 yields 0.83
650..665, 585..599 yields 0.60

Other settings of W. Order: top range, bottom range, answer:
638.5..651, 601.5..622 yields 0.64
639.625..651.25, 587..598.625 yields 0.57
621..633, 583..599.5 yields 0.53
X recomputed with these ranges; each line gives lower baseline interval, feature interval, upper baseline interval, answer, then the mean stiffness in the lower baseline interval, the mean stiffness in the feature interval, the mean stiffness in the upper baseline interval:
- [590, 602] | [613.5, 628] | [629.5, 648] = 0.5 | 8.89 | 6.03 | 4.29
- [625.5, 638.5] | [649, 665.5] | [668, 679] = 2.2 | 4.06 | 5.53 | 7.89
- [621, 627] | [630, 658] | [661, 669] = 6.6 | 5.44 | 4.72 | 6.89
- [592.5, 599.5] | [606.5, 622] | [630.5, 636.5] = -2.4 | 8.86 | 7.43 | 3.81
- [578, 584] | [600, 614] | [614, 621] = -2.2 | 9.4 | 8.57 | 6.63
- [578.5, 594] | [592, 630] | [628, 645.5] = -3.4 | 9.33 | 7.45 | 4.14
